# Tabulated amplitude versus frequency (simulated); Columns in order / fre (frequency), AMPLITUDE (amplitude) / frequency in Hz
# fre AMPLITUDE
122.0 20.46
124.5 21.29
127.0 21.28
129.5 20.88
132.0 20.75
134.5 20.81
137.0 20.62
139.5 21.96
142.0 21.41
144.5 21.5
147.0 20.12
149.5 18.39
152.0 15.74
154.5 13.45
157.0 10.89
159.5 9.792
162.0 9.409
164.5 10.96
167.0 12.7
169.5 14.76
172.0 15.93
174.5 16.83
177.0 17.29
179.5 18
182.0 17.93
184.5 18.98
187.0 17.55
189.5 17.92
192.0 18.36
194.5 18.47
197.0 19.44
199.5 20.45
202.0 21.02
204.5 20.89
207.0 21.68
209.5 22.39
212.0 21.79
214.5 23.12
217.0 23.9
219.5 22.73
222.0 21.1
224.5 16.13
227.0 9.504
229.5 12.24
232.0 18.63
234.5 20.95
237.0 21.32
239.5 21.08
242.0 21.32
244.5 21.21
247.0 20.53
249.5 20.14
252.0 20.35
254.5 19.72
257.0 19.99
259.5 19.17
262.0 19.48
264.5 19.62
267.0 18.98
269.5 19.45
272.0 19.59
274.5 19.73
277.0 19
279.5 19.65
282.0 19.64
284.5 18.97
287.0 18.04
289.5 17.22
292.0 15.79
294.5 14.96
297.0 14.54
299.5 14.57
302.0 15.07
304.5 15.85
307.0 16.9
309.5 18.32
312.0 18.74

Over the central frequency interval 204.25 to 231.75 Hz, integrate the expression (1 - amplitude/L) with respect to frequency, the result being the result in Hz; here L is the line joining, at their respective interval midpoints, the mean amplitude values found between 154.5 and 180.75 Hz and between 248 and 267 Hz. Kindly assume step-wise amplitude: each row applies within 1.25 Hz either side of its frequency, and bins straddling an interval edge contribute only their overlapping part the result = -4.1 Hz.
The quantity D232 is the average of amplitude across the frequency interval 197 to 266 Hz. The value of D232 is 20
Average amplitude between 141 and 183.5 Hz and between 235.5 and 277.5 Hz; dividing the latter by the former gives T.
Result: 1.29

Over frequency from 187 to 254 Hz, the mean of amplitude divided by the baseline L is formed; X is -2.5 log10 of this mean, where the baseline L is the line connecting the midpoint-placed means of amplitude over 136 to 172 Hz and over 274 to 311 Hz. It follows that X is -0.20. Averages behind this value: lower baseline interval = 15.8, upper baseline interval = 17.2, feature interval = 19.8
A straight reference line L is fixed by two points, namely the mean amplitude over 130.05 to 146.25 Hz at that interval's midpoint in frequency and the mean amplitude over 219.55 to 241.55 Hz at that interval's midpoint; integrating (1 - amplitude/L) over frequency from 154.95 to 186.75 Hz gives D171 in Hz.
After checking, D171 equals 8.7 Hz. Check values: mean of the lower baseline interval 21.1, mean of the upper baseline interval 18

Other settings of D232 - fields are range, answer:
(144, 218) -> 17.6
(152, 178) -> 13.3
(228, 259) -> 19.7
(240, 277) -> 19.9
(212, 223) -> 22.6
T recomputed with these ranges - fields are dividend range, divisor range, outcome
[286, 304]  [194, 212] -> 0.76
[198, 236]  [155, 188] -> 1.35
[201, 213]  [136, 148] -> 1.02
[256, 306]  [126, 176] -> 1.06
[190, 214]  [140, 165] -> 1.32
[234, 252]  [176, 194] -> 1.16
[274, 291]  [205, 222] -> 0.84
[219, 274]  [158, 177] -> 1.46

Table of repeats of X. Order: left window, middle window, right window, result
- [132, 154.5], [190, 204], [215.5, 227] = 0.01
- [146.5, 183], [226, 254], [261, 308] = -0.14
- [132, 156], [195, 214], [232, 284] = -0.07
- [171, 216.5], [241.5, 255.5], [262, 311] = -0.12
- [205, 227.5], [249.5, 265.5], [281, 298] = -0.07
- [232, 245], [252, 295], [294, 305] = -0.08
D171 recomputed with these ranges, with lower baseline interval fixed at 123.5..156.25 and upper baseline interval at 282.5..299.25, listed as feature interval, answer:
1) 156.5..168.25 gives 5.2 Hz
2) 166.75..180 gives 2.1 Hz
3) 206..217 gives -2.5 Hz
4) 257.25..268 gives -1.4 Hz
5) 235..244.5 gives -1.9 Hz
